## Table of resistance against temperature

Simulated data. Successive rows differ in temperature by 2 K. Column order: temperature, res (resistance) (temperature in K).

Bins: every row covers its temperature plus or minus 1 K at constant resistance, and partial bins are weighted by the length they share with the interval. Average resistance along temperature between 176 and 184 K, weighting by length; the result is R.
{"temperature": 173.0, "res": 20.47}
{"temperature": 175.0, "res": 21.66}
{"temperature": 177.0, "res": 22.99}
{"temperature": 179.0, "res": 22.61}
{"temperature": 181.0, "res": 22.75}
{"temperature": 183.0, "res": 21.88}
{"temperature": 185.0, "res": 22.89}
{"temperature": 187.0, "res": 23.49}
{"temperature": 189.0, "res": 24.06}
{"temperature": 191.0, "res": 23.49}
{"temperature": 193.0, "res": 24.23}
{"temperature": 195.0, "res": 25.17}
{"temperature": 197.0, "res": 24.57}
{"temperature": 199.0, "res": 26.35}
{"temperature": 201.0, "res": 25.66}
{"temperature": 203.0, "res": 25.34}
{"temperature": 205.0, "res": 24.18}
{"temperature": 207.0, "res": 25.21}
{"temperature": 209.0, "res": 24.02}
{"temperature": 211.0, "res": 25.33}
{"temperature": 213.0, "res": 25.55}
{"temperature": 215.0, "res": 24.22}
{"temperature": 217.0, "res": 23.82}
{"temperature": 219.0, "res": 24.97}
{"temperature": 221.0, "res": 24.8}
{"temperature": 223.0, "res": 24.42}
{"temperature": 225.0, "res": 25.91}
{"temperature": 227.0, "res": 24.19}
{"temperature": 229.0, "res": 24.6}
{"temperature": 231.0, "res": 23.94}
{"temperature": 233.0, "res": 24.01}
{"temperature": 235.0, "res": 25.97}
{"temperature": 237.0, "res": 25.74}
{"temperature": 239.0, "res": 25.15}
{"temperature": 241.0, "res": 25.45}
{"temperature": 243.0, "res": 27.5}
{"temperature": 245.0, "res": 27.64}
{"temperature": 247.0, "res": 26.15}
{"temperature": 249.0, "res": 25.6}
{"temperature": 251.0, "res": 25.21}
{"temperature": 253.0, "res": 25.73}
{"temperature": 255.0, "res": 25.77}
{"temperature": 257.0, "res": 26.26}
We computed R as 22.6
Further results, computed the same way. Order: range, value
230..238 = 24.9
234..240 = 25.6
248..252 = 25.4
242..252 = 26.4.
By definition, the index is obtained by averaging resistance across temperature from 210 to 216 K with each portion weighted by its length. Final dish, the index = 25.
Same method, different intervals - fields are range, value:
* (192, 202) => 25.2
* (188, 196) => 24.2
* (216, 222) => 24.5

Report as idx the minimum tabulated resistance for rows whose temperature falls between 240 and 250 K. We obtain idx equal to 25.45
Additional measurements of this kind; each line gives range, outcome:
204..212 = 24.02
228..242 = 23.94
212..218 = 23.82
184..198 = 22.89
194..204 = 24.57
